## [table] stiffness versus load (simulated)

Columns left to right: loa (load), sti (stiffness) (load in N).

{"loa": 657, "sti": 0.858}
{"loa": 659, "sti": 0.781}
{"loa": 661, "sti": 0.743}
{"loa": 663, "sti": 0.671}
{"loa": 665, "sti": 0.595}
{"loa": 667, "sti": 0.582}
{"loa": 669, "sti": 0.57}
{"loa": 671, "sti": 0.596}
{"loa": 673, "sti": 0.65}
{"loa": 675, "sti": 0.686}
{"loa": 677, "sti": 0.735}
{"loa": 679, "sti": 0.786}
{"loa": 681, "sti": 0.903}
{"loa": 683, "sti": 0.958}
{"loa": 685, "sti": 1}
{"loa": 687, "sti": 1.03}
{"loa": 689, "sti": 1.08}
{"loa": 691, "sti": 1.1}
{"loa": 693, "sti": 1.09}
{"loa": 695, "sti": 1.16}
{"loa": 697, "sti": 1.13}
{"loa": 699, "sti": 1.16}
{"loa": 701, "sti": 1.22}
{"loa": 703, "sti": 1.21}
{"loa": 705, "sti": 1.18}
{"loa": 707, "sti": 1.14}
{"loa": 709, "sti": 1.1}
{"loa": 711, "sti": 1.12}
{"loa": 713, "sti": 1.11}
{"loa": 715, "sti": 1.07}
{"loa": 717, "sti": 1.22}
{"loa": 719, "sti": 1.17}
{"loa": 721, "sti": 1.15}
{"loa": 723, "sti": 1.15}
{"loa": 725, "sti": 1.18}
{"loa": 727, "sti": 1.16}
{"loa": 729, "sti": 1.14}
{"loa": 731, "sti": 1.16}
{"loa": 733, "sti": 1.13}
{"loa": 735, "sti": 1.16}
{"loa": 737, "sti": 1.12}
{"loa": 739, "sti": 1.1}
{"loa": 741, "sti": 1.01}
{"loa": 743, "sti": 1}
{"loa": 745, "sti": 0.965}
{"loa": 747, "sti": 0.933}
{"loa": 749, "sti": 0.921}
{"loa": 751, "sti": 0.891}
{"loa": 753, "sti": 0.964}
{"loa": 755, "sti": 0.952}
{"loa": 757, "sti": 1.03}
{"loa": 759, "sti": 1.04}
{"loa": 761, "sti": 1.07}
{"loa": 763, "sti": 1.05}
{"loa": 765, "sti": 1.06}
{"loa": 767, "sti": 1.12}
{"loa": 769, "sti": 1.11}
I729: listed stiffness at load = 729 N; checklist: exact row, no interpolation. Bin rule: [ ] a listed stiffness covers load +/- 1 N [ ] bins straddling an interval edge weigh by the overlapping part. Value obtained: 1.14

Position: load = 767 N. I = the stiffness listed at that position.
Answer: 1.12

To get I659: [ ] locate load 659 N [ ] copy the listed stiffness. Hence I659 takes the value 0.781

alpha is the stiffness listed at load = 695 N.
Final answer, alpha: 1.16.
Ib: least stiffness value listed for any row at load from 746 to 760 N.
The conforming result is 0.891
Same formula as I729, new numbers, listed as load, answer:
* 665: 0.595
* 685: 1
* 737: 1.12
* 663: 0.671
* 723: 1.15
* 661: 0.743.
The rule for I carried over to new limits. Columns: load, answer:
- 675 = 0.686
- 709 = 1.1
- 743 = 1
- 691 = 1.1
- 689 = 1.08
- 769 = 1.11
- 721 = 1.15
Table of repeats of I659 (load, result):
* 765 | 1.06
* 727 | 1.16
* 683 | 0.958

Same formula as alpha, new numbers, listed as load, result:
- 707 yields 1.14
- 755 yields 0.952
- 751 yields 0.891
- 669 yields 0.57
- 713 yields 1.11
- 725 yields 1.18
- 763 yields 1.05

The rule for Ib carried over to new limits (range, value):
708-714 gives 1.1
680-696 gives 0.903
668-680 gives 0.57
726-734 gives 1.13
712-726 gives 1.07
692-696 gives 1.09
